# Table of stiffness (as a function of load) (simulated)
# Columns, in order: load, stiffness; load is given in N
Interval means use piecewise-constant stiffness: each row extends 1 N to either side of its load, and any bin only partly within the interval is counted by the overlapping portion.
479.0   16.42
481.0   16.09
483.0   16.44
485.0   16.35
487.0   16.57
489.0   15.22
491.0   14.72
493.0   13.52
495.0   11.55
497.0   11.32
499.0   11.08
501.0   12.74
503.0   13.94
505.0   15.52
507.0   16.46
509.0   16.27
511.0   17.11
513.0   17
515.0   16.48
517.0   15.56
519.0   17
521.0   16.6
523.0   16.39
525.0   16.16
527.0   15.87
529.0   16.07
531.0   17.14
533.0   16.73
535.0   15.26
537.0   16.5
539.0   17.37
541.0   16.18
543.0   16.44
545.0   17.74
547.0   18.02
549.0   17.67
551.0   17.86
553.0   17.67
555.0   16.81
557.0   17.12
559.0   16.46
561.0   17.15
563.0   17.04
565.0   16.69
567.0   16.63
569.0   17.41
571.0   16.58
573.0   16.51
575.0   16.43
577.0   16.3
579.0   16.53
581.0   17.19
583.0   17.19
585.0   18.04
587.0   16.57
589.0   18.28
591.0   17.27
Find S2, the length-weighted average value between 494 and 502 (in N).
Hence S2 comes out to 11.7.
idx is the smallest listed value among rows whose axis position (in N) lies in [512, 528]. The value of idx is 15.56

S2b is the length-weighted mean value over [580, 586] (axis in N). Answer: 17.5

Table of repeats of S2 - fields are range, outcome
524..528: 16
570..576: 16.5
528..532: 16.6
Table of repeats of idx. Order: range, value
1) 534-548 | 15.26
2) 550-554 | 17.67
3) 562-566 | 16.69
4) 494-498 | 11.32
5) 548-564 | 16.46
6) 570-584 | 16.3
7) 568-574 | 16.51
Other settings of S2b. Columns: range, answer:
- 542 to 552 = 17.5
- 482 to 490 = 16.1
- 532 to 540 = 16.5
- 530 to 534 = 16.9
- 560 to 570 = 17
